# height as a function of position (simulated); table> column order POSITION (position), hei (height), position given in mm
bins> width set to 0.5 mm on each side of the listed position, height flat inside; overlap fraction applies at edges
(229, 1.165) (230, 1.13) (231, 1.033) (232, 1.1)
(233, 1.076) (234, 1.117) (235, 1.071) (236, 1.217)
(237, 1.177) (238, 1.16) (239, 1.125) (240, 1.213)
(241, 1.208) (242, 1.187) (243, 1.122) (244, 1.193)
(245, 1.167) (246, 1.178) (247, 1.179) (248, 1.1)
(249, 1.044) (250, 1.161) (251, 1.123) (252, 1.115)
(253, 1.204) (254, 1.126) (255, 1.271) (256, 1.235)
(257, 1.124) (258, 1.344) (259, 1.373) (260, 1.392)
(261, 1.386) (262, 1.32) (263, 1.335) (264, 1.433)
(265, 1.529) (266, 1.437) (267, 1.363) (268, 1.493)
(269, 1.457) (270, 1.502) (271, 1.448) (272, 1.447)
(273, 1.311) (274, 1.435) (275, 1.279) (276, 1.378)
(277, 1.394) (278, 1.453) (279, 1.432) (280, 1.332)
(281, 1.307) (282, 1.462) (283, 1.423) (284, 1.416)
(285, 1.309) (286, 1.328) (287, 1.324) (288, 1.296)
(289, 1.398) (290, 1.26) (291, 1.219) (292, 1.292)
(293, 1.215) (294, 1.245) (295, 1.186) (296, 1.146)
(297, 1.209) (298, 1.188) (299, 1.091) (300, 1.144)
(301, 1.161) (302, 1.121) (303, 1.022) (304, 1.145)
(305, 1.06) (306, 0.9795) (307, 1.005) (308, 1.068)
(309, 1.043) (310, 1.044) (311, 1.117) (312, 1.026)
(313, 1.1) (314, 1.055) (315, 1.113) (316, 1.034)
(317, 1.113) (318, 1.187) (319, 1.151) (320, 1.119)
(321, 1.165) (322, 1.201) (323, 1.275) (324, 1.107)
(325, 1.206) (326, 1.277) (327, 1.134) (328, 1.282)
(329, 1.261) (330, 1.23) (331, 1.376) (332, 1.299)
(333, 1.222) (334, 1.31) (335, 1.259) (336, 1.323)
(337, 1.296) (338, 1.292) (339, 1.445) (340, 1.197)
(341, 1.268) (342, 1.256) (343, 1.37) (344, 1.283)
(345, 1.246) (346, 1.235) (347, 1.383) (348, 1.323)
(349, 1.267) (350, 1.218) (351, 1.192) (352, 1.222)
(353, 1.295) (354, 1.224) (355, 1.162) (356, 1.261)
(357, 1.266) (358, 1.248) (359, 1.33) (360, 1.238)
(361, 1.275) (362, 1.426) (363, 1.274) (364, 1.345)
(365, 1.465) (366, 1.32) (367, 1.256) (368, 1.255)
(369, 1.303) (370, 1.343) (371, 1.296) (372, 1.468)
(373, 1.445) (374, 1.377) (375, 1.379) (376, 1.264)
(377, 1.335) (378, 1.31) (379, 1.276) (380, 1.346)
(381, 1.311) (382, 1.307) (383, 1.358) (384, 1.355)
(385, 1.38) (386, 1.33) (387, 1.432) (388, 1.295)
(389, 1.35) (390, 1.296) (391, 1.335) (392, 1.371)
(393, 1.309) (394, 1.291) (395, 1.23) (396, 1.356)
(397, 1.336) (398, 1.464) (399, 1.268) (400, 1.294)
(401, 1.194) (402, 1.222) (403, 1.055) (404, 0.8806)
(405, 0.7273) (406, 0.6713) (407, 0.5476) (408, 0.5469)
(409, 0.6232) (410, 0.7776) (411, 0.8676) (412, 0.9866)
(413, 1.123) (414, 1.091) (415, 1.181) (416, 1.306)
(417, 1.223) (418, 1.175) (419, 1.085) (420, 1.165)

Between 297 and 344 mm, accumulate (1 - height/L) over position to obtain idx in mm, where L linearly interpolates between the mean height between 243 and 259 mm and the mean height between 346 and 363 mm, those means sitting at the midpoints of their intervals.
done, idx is 2.3 mm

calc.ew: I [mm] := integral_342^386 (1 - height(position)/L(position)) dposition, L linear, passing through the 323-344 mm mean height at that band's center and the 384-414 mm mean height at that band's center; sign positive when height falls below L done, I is -3.8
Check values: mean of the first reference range 1.27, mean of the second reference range 1.13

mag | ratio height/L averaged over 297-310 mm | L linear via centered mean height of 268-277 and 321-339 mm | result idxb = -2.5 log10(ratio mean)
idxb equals 0.22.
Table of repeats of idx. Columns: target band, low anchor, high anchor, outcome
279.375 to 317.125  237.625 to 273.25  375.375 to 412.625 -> 1.7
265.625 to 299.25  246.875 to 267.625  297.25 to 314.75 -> -4.7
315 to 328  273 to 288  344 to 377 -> 1.6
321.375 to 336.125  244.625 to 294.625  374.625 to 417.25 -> 0.0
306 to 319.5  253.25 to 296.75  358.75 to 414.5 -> 2.3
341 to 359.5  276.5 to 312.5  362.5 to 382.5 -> 0.5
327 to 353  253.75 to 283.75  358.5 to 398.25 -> 1.3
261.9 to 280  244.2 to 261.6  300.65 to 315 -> -3.9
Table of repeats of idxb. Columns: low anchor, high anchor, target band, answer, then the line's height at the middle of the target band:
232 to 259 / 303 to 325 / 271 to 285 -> -0.219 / 1.13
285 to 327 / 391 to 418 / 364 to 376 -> -0.215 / 1.11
